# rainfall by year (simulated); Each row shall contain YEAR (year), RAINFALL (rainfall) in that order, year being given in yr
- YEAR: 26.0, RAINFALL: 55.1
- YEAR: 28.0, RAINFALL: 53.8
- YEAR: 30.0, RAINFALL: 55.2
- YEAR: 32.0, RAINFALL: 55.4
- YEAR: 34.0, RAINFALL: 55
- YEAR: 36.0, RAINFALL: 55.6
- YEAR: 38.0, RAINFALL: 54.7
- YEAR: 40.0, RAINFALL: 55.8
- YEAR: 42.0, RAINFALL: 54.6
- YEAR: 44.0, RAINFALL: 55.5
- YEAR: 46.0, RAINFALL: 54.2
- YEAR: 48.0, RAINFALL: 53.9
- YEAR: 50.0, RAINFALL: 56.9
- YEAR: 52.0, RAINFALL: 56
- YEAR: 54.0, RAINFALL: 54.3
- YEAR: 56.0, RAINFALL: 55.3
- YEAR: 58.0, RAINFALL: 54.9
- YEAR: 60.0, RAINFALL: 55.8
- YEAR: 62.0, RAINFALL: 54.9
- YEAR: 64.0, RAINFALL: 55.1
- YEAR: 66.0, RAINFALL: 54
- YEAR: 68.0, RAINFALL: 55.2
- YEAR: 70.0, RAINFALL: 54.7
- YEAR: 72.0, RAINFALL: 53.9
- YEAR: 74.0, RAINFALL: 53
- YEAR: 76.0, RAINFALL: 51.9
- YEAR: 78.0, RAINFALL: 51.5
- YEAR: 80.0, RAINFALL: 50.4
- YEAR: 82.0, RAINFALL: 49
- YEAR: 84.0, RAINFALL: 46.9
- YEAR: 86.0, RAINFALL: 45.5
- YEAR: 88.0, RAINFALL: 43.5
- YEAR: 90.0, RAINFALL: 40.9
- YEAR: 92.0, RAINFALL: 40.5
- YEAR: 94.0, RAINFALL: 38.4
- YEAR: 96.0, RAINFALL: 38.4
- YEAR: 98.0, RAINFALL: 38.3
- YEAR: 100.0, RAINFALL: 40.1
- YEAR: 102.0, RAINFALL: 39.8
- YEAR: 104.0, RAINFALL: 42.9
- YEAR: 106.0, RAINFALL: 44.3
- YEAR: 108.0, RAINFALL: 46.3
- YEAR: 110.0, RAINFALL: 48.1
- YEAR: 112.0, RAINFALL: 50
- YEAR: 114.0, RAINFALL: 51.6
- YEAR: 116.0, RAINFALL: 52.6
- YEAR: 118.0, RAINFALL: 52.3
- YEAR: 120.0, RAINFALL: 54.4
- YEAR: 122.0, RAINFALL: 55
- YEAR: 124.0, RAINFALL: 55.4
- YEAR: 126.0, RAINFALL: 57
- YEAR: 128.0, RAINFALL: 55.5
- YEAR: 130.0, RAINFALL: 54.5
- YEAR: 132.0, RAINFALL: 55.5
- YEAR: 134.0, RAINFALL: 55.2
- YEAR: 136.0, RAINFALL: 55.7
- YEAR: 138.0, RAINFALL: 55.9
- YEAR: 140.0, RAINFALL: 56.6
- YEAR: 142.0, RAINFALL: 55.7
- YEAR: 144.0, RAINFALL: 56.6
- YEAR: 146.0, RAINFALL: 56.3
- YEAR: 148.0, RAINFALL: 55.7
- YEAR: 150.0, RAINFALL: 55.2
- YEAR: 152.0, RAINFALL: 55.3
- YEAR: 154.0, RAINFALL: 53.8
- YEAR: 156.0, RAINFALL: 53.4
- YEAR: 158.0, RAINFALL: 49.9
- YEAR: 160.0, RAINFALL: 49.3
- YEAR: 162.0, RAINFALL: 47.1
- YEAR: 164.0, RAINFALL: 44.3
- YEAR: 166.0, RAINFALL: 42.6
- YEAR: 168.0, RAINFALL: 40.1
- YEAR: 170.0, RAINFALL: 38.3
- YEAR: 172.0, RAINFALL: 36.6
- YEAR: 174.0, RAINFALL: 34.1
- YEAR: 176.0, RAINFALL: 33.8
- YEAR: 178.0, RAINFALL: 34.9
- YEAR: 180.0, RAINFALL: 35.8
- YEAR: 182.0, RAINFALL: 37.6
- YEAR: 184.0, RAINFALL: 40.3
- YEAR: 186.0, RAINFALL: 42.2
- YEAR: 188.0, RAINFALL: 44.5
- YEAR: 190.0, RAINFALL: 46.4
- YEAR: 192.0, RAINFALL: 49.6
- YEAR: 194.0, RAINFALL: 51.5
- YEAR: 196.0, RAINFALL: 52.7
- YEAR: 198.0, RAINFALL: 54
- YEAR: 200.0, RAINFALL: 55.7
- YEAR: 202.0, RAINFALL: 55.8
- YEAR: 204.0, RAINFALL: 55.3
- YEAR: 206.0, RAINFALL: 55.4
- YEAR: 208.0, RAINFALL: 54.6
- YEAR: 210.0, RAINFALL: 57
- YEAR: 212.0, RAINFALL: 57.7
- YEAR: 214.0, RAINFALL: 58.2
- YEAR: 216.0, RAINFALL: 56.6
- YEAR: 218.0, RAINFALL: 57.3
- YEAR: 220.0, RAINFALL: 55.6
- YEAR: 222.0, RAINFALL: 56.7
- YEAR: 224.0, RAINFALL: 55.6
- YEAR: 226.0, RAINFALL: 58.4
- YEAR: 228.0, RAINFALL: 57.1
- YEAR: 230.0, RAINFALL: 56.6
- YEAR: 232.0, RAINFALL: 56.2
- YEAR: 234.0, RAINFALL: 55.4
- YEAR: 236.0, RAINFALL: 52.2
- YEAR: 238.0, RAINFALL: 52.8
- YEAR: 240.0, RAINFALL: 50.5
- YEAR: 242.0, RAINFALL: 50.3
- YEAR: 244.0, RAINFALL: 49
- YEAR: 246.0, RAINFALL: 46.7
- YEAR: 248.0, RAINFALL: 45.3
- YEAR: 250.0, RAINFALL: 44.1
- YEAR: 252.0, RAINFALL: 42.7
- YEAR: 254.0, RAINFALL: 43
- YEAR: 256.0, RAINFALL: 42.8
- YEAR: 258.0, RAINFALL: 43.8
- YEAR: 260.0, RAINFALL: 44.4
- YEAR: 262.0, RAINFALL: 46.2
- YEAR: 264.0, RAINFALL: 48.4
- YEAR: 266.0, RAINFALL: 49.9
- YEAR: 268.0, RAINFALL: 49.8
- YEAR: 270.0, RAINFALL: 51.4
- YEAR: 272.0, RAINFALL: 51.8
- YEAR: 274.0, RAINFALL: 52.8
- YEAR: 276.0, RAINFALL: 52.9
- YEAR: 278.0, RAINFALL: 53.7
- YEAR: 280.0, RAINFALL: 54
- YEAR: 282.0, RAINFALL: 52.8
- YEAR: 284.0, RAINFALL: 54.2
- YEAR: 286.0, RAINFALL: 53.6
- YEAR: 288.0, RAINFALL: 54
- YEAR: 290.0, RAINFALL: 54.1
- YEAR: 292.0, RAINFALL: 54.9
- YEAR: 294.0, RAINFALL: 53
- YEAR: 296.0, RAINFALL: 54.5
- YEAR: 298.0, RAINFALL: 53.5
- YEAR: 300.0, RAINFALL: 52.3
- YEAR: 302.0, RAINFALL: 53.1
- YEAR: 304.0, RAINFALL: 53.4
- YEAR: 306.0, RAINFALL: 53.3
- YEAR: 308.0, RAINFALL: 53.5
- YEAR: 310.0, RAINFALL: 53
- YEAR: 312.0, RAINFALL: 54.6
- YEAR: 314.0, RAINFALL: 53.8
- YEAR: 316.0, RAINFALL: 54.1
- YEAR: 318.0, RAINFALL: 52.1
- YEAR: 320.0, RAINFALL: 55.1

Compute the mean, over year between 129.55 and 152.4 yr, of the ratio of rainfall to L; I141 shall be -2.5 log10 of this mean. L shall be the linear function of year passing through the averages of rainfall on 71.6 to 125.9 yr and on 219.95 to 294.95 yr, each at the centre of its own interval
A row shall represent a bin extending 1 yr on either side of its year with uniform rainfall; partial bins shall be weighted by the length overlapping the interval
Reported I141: -0.15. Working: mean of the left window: 47.3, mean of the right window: 51.2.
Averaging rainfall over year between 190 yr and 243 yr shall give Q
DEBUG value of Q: 54.8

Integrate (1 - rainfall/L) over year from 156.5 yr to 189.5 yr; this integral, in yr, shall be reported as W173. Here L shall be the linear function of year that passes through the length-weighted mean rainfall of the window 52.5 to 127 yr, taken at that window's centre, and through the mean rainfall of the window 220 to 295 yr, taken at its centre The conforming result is 6.1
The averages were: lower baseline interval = 49.4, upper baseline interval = 51.2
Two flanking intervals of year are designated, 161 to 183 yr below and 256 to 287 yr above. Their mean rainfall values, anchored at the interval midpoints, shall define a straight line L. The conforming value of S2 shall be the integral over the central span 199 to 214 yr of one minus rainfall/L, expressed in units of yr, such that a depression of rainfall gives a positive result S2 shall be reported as -4.7 yr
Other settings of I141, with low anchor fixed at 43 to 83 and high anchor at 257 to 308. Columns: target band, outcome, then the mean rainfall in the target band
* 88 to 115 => 0.24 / 43.1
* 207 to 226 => -0.08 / 56.7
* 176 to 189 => 0.34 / 38.8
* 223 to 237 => -0.07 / 55.9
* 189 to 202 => 0.02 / 52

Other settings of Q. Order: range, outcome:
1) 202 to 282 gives 51.9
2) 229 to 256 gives 49.3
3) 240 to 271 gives 46.6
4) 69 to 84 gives 51.7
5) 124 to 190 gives 48.2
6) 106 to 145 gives 53.6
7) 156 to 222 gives 47.9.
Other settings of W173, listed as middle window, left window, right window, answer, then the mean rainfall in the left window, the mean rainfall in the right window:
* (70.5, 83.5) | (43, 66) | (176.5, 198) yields 0.4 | 55.1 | 43.8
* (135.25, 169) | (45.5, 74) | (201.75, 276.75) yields 0.9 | 54.9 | 51.8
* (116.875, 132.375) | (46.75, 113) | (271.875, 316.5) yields -1.6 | 48.9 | 53.5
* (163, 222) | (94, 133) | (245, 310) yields 2.3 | 48.8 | 50.5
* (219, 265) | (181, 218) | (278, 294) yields 2.2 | 51.6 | 53.9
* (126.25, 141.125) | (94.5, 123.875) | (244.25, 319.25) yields -2.6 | 46.8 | 50.8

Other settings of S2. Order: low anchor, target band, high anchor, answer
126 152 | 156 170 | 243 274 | 2.2 yr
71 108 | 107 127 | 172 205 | -3.2 yr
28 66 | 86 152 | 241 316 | 4.6 yr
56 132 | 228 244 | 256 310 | -0.7 yr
